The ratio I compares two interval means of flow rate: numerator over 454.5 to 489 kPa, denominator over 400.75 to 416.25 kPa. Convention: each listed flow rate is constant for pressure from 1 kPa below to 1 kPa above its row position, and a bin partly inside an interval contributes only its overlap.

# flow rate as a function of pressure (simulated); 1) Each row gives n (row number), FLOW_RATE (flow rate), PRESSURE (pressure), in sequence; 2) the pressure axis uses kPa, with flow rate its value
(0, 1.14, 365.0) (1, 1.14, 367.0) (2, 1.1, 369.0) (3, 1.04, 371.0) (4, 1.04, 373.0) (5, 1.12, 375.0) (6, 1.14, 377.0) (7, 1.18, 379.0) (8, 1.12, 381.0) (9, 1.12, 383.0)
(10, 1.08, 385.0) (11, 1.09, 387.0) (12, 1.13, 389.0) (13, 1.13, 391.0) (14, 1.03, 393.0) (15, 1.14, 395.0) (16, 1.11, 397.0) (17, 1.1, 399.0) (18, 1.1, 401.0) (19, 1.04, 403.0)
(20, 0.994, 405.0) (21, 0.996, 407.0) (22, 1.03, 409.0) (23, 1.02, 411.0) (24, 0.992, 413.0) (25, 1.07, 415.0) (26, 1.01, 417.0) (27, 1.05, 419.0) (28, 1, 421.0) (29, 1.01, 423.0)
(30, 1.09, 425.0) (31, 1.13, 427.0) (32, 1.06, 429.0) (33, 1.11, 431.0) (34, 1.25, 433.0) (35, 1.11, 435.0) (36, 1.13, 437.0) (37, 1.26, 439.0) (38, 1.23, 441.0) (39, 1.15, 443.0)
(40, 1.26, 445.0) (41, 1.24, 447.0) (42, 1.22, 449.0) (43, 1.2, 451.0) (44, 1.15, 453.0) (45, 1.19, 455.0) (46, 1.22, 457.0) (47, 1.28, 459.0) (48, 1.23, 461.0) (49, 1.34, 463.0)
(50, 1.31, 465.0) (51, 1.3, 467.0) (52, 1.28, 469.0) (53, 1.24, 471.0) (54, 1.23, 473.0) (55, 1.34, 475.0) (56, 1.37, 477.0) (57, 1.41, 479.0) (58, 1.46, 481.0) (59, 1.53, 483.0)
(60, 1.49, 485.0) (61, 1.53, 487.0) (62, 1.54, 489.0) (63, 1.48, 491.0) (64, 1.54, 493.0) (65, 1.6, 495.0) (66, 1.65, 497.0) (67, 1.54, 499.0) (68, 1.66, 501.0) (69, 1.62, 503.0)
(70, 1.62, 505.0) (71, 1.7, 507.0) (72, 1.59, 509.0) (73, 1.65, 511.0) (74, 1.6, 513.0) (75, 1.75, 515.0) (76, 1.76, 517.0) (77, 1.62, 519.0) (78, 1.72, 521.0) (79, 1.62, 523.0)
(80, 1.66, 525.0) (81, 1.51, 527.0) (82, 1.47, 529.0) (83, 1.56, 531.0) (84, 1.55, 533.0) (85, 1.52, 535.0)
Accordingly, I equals 1.31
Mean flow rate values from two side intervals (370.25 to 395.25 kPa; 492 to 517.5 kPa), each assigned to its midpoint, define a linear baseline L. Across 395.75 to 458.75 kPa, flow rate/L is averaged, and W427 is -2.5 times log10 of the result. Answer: 0.16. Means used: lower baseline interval 1.1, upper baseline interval 1.63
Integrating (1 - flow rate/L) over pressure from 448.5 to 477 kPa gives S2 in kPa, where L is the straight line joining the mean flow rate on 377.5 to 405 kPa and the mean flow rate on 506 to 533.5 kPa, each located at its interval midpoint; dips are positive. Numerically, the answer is 2.8 kPa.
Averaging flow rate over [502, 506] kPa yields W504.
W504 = 1.62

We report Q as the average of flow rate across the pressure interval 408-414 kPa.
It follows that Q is 1.01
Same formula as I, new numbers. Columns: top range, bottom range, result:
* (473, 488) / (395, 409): 1.35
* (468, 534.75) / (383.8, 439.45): 1.43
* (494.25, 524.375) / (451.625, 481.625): 1.28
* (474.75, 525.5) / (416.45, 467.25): 1.35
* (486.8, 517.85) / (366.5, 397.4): 1.46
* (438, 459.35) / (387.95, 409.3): 1.13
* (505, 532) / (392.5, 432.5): 1.54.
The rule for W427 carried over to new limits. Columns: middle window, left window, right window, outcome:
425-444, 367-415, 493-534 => 0.11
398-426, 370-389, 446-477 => 0.13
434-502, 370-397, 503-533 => 0.07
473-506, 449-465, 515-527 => -0.04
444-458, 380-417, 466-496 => 0.07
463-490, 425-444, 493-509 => 0.05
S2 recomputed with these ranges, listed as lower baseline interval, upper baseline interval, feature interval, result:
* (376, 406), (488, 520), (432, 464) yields 3.42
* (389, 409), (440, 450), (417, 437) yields 1.28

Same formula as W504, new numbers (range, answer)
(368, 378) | 1.09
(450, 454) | 1.17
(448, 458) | 1.2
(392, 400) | 1.09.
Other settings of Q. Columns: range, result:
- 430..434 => 1.18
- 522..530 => 1.56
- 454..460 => 1.23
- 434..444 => 1.18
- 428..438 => 1.13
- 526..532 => 1.51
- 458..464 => 1.28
